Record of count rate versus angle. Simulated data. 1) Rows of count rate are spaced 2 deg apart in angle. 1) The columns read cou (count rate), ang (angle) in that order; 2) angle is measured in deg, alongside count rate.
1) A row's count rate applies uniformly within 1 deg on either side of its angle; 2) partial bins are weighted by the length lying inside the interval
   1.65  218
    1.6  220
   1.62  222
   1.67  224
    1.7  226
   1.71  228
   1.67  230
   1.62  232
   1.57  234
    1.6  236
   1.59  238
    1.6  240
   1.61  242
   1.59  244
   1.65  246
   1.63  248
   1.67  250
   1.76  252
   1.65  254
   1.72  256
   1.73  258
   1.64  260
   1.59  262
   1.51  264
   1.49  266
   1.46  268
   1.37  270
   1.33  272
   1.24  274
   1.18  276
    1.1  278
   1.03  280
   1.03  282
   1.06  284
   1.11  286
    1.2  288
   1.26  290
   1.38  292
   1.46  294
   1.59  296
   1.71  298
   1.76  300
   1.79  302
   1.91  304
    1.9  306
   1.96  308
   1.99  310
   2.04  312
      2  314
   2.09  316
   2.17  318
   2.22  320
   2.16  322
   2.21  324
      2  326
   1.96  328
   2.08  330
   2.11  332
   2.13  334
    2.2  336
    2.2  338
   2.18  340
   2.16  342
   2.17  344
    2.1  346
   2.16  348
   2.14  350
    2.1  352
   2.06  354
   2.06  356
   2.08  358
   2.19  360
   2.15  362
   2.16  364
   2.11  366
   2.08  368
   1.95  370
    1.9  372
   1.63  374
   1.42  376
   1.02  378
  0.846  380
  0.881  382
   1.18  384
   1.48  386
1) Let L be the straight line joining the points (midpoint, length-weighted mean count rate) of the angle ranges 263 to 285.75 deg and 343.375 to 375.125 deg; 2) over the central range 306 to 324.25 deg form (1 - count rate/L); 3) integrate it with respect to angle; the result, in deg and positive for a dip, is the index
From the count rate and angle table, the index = -4.9 deg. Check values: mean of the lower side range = 1.25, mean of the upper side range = 2.06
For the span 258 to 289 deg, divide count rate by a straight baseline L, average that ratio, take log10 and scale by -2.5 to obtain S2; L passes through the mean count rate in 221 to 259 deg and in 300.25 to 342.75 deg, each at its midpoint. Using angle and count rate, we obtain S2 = 0.36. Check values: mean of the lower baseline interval 1.65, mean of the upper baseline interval 2.06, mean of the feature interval 1.3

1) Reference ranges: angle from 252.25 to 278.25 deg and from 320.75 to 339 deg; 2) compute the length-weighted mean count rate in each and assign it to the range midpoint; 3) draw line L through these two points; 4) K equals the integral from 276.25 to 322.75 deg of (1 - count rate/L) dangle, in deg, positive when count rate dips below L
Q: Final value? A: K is 5.14 deg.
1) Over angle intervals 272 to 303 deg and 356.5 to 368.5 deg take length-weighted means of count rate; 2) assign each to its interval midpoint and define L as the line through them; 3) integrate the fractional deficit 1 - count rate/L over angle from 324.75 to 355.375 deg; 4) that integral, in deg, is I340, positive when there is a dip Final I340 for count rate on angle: -3.8 deg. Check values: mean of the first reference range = 1.33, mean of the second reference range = 2.13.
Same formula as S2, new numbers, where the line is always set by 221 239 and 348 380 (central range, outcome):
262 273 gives 0.18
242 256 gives 0.01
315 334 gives -0.16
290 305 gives 0.09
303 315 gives -0.10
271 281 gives 0.42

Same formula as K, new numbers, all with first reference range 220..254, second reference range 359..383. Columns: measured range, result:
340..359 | -4.9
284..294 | 2.5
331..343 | -3.4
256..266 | 0.2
